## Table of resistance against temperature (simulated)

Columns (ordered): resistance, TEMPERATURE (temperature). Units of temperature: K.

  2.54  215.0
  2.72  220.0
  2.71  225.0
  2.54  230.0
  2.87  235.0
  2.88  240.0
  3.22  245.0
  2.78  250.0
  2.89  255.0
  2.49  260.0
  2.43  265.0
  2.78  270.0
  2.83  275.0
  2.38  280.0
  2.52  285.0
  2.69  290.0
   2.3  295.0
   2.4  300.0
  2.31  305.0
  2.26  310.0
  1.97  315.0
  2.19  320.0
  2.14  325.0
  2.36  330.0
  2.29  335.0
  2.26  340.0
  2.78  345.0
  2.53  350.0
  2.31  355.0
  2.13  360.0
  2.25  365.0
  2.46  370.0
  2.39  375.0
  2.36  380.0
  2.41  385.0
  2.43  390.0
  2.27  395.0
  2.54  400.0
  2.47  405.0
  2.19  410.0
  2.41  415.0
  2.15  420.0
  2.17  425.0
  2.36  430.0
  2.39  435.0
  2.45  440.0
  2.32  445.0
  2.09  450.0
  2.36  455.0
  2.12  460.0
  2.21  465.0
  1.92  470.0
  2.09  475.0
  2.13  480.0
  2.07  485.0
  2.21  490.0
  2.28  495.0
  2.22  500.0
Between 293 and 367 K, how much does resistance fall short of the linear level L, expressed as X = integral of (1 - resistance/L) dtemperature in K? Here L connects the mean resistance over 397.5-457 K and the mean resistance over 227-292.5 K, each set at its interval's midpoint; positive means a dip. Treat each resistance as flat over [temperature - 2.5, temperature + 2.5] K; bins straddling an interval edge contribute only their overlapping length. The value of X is 7.3 K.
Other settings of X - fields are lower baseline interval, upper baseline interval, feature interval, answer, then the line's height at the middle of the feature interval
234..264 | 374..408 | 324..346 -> 1.9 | 2.58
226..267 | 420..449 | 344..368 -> 1.2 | 2.5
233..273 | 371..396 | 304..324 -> 3.3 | 2.6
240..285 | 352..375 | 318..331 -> 1.3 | 2.47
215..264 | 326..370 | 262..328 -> 4.2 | 2.56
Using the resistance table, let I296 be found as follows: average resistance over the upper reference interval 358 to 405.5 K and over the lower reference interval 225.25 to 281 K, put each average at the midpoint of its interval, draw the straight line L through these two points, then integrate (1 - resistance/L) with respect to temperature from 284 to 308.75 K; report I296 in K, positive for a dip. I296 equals 1.8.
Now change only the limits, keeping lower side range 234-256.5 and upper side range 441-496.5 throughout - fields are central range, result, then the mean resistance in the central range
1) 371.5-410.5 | 0.6 K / 2.39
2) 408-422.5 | 0.6 K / 2.25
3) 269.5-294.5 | 1.8 K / 2.6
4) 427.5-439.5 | -0.5 K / 2.39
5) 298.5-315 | 2.8 K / 2.27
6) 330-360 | 2.2 K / 2.4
